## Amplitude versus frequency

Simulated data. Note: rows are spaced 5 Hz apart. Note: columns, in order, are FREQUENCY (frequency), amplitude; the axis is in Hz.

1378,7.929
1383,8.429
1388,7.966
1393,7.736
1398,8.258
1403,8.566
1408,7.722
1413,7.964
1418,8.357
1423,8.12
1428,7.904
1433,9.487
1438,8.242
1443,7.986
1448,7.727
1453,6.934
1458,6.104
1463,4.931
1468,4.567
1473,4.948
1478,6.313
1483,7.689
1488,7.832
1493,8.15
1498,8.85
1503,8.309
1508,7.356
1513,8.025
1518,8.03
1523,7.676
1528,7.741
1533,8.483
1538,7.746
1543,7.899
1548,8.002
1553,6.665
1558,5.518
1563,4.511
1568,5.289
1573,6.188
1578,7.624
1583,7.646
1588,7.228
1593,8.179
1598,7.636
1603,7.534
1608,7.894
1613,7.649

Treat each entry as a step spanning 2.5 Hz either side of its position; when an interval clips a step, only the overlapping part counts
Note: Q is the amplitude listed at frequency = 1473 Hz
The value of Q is 4.948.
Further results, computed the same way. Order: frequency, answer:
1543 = 7.899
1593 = 8.179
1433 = 9.487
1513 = 8.025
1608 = 7.894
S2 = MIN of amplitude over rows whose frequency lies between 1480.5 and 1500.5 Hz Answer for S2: 7.689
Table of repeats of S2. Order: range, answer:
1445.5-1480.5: 4.567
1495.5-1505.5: 8.309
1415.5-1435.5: 7.904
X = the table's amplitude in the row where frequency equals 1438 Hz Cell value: 8.242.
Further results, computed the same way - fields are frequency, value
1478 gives 6.313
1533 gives 8.483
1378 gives 7.929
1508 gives 7.356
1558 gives 5.518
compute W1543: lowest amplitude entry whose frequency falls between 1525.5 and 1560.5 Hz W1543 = 5.518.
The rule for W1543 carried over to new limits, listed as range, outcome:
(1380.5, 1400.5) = 7.736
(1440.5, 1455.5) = 6.934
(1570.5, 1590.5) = 6.188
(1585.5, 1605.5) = 7.228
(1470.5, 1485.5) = 4.948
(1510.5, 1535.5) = 7.676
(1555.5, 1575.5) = 4.511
